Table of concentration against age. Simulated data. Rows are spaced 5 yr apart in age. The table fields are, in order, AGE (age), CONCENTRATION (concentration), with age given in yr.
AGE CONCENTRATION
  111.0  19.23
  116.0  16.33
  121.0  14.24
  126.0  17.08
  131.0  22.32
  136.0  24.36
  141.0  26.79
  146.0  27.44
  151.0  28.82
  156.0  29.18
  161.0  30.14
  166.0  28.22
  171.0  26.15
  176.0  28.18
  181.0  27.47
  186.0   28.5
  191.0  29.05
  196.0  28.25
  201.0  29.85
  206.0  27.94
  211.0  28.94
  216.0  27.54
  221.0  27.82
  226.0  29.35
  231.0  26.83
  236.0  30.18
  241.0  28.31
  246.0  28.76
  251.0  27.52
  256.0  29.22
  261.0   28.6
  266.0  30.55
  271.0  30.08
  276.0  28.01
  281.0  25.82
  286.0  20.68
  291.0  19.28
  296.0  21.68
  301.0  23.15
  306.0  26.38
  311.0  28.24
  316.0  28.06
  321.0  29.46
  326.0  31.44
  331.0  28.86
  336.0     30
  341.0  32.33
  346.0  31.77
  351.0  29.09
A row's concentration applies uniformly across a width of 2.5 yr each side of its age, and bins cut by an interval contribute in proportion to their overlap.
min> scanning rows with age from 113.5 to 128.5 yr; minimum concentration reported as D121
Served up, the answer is 14.24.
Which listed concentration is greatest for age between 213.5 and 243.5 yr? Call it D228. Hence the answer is 30.18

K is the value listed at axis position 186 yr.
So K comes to 28.5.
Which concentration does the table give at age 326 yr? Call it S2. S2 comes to 31.44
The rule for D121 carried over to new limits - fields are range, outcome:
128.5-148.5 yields 22.32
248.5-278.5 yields 27.52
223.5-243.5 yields 26.83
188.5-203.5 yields 28.25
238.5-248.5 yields 28.31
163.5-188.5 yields 26.15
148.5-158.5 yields 28.82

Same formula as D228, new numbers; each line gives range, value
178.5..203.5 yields 29.85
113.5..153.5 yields 28.82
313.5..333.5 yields 31.44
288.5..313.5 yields 28.24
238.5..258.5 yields 29.22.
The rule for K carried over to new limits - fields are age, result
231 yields 26.83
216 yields 27.54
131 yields 22.32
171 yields 26.15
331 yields 28.86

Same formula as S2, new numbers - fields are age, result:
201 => 29.85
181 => 27.47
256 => 29.22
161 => 30.14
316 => 28.06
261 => 28.6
